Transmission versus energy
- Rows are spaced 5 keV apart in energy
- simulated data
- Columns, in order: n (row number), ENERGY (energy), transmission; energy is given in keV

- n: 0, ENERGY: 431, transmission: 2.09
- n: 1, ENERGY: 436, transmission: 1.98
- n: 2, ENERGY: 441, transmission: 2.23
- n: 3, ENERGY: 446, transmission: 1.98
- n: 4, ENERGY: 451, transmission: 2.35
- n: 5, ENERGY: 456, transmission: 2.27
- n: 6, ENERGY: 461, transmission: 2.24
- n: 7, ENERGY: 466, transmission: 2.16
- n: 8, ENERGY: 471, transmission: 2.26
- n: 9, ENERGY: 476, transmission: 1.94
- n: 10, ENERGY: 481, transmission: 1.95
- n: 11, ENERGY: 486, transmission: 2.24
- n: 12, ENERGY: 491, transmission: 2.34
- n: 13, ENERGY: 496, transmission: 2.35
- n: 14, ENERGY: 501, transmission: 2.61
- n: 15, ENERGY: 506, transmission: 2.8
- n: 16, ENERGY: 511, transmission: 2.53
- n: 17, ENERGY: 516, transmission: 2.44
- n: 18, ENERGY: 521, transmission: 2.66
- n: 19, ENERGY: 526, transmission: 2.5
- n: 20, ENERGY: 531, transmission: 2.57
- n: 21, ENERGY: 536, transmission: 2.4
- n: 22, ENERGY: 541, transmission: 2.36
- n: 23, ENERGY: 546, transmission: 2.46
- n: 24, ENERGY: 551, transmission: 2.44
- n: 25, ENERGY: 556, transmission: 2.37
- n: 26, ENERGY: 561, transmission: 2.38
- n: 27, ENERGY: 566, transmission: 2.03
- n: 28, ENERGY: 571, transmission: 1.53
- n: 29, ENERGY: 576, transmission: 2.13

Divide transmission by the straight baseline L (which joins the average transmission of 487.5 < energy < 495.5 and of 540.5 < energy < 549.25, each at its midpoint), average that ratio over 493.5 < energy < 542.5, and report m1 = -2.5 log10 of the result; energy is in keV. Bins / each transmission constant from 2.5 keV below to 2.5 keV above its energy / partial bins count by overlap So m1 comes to -0.07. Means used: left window 2.33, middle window 2.53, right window 2.42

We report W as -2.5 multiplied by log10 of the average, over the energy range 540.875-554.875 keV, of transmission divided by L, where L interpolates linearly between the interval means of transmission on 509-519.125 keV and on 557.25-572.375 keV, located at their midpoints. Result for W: -0.11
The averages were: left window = 2.49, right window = 2.05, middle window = 2.43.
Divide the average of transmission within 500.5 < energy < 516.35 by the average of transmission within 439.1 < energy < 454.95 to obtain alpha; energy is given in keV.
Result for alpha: 1.19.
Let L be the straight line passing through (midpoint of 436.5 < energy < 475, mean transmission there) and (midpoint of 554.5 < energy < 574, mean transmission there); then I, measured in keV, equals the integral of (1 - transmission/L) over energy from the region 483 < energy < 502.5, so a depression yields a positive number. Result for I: -2.0 keV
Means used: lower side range 2.19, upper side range 2.06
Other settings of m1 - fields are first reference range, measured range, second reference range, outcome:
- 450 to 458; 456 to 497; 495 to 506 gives 0.12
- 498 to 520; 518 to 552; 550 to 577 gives -0.05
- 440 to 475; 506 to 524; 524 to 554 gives -0.09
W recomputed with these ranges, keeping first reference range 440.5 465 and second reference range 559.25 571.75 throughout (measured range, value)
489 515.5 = -0.19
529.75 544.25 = -0.18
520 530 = -0.22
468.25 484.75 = 0.05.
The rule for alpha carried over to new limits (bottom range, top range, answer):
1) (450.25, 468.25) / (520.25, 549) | 1.10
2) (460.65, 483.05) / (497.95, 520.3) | 1.23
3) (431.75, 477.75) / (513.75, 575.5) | 1.08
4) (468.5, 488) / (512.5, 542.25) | 1.19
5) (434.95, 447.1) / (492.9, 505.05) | 1.21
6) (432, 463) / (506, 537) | 1.17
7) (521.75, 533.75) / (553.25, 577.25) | 0.82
